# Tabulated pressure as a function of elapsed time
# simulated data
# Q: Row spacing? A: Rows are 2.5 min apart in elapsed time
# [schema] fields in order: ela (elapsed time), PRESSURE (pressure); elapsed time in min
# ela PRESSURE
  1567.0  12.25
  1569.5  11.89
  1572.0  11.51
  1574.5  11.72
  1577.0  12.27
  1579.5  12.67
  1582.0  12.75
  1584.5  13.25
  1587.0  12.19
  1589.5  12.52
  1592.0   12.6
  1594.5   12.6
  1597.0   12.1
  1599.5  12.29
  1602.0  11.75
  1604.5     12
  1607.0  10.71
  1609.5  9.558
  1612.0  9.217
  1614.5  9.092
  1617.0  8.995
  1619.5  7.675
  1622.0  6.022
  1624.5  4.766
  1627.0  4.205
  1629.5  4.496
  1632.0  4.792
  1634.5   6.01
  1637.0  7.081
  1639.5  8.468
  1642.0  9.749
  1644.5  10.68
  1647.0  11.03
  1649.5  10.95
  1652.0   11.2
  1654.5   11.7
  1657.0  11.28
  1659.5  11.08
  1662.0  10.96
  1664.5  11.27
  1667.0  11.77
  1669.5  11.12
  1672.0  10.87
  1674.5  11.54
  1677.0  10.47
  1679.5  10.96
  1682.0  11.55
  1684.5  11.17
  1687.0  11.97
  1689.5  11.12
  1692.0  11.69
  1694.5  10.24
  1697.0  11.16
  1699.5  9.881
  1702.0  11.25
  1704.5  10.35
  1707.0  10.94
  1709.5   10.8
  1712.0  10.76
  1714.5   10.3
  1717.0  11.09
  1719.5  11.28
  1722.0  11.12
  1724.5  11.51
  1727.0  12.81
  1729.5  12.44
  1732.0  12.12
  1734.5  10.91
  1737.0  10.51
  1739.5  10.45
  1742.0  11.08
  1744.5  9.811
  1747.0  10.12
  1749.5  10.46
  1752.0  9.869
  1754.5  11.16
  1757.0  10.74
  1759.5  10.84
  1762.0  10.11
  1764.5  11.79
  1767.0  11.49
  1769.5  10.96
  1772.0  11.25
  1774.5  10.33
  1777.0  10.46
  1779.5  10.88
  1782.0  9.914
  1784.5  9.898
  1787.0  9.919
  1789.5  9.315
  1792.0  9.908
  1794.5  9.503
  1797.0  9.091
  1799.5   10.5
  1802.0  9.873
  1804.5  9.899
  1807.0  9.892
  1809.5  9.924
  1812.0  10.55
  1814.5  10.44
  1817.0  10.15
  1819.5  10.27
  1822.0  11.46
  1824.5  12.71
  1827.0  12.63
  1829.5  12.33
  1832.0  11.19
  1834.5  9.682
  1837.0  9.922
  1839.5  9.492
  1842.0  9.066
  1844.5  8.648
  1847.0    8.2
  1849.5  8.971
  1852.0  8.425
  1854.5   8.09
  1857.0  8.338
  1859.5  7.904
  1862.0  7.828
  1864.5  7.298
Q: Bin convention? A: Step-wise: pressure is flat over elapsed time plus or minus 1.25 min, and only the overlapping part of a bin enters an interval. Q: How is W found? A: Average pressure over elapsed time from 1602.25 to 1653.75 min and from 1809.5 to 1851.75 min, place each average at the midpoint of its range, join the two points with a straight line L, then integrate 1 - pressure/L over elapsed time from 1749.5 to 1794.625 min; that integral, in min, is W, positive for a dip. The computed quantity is -3.4 min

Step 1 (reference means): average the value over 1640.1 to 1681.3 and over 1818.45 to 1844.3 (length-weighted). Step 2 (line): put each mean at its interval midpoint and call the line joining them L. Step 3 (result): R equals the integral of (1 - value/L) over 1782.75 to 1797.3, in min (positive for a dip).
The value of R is 1.6 min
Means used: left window 11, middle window 9.65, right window 10.8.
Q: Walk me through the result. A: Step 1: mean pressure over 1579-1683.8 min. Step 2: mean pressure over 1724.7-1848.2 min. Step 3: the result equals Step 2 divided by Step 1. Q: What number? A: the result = 1.04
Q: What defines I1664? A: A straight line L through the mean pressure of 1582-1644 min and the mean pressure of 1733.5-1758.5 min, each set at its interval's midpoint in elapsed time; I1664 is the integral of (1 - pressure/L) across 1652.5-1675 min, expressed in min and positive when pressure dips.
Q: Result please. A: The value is -3.42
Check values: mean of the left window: 9.34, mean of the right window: 10.5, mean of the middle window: 11.3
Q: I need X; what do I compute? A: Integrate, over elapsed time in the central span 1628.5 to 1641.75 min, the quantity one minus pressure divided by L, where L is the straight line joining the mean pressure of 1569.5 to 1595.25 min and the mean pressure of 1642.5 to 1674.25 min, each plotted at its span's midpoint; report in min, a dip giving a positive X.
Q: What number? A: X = 5.8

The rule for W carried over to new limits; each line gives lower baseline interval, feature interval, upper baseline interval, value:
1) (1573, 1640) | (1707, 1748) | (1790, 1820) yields -5.0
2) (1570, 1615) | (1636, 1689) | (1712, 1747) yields 2.8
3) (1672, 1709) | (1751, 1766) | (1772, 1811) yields -0.7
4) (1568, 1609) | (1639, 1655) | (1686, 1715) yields 1.2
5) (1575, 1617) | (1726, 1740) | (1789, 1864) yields -1.4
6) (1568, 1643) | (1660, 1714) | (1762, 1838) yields -4.8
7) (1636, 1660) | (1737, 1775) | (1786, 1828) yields -1.3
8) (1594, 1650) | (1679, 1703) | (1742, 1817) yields -4.2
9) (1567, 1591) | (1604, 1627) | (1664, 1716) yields 6.9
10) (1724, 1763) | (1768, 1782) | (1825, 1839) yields 0.4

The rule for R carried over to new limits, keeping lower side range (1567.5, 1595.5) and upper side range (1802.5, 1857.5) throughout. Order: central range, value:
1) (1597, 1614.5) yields 1.8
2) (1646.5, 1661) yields 0.6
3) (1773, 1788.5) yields 0.4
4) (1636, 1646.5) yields 2.3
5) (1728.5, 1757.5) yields 0.1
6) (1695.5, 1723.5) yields 0.9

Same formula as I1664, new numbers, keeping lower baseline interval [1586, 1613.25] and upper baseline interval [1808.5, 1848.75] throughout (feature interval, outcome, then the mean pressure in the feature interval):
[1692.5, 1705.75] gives 0.5 min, 10.6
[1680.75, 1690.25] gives -0.3 min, 11.5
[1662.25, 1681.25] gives 0.1 min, 11.1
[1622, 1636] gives 7.9 min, 5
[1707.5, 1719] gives 0.2 min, 10.8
